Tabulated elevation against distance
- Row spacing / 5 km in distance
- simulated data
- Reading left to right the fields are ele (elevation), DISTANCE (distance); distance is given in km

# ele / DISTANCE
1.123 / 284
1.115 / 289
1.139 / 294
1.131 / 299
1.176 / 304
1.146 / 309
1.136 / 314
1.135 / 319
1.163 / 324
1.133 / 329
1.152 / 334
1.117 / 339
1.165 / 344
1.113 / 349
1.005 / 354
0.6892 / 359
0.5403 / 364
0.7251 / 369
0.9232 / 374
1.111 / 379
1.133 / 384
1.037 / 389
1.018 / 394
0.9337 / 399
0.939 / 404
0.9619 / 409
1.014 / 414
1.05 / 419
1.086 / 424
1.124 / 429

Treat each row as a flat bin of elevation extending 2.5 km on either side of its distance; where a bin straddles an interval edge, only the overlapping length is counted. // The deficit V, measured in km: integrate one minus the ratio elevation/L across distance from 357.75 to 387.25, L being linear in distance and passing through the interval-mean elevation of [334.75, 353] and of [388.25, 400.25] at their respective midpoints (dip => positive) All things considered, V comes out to 5.1 km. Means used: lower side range 1.12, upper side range 0.997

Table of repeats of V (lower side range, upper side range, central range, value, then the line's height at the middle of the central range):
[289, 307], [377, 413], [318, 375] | 5.1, 1.08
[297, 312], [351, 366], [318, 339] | -3.6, 0.979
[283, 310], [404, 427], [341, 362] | 1.9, 1.08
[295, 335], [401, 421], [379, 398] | -0.6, 1.03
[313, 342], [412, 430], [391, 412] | 2.2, 1.08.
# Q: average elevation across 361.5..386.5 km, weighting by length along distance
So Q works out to 0.887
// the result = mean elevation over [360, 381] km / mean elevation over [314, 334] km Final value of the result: 0.71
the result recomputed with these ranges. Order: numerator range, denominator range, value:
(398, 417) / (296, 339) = 0.84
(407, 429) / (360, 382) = 1.26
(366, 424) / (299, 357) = 0.88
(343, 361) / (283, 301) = 0.88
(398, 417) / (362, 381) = 1.17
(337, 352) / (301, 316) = 0.98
